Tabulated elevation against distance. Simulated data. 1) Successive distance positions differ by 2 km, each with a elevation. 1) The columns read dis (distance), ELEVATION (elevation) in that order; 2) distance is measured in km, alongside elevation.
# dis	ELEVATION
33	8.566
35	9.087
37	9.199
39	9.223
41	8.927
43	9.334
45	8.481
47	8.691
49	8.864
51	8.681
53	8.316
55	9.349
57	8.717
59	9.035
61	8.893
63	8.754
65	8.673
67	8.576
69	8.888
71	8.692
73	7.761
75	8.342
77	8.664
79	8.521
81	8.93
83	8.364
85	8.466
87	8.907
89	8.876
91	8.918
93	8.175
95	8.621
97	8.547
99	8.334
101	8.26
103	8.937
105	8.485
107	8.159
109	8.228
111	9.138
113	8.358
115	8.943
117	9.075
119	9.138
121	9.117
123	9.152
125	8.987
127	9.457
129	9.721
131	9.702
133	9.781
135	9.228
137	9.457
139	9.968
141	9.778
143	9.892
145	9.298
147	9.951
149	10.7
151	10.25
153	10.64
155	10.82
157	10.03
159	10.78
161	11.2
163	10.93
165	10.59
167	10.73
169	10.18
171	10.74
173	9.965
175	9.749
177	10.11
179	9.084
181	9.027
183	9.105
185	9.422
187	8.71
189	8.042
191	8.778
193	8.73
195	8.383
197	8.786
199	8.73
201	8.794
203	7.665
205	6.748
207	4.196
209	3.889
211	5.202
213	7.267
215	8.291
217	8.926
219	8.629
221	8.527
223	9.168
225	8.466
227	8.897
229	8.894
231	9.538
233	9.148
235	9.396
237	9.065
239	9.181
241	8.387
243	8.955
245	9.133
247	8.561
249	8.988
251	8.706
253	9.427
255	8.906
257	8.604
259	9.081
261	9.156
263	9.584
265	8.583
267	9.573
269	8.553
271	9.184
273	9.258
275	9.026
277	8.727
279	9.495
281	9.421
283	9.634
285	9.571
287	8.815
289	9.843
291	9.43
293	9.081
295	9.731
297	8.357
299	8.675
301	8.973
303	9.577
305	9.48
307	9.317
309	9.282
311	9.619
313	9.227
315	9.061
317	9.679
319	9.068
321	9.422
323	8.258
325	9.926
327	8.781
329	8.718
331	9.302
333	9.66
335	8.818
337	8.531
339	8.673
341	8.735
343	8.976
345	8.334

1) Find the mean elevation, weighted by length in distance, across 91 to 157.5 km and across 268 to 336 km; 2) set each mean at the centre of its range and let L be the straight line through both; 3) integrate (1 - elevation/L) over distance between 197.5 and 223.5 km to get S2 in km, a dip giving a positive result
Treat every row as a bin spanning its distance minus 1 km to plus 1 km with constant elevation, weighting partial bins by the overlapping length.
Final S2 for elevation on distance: 5.2 km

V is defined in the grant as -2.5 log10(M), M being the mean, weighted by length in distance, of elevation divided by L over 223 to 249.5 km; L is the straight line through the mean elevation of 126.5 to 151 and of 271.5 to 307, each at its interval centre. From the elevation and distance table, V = 0.053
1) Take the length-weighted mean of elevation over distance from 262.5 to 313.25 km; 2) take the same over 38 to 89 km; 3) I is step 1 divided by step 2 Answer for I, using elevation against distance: 1.1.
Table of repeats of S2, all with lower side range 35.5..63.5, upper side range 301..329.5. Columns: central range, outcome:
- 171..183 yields -0.8 km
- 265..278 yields 0.2 km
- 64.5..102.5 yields 1.6 km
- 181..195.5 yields 0.5 km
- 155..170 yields -2.7 km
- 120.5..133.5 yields -0.6 km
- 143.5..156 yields -1.7 km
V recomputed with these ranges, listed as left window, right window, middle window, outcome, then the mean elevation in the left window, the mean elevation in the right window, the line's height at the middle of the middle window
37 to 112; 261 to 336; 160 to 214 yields 0.030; 8.68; 9.21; 8.94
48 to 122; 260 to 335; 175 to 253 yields 0.070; 8.67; 9.21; 9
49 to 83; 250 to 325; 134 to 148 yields -0.095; 8.67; 9.18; 8.84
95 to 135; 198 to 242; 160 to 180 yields -0.216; 8.92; 8.05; 8.46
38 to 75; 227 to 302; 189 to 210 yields 0.197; 8.76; 9.1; 8.99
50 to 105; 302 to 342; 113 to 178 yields -0.132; 8.63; 9.16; 8.78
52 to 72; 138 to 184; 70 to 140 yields 0.065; 8.79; 10.2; 9.38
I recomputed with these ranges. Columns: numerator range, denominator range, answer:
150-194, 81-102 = 1.15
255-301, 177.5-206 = 1.06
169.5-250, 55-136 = 0.97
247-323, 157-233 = 1.04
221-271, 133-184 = 0.89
